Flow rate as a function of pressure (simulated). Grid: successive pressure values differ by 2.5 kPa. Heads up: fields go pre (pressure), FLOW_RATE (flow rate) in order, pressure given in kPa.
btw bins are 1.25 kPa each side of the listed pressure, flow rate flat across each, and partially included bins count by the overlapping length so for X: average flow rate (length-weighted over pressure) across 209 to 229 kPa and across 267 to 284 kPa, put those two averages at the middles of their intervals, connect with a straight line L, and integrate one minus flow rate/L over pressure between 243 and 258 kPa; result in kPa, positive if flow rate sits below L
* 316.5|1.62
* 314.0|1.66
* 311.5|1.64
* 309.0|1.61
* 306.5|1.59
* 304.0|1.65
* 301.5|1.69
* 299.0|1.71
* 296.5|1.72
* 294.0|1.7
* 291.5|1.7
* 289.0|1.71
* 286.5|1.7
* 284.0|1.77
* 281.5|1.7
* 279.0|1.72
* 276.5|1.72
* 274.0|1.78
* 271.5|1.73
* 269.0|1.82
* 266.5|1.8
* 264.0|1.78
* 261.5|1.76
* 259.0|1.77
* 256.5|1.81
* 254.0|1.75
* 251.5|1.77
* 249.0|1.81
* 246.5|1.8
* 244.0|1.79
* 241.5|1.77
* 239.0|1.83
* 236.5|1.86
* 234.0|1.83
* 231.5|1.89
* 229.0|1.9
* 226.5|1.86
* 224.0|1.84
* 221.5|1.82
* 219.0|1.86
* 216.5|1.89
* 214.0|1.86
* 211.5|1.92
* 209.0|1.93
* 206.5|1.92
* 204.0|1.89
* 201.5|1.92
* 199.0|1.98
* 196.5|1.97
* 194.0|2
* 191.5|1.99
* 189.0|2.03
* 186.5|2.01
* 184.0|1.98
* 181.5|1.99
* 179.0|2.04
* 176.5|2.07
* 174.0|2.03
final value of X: 0.1 kPa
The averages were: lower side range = 1.87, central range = 1.79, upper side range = 1.75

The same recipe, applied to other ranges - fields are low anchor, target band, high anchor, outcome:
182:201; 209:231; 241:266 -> 0.3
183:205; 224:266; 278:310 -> 0.4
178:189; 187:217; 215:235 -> 0.0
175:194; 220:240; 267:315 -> 0.3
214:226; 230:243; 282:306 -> -0.1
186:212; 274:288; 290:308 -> 0.0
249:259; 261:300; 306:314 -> -0.8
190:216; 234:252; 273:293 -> 0.2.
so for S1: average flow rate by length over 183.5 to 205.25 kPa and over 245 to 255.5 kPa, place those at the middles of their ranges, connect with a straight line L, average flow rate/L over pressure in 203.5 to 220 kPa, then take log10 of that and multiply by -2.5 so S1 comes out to 0.01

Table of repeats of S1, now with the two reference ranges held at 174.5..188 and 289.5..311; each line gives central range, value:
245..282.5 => 0.01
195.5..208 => 0.01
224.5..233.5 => 0.00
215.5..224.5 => 0.03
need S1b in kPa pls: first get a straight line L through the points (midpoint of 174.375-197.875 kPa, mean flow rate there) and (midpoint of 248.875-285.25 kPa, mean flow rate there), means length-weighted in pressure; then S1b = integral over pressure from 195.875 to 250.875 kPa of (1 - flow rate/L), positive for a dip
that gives 0.8 kPa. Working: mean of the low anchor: 2.01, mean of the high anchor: 1.76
